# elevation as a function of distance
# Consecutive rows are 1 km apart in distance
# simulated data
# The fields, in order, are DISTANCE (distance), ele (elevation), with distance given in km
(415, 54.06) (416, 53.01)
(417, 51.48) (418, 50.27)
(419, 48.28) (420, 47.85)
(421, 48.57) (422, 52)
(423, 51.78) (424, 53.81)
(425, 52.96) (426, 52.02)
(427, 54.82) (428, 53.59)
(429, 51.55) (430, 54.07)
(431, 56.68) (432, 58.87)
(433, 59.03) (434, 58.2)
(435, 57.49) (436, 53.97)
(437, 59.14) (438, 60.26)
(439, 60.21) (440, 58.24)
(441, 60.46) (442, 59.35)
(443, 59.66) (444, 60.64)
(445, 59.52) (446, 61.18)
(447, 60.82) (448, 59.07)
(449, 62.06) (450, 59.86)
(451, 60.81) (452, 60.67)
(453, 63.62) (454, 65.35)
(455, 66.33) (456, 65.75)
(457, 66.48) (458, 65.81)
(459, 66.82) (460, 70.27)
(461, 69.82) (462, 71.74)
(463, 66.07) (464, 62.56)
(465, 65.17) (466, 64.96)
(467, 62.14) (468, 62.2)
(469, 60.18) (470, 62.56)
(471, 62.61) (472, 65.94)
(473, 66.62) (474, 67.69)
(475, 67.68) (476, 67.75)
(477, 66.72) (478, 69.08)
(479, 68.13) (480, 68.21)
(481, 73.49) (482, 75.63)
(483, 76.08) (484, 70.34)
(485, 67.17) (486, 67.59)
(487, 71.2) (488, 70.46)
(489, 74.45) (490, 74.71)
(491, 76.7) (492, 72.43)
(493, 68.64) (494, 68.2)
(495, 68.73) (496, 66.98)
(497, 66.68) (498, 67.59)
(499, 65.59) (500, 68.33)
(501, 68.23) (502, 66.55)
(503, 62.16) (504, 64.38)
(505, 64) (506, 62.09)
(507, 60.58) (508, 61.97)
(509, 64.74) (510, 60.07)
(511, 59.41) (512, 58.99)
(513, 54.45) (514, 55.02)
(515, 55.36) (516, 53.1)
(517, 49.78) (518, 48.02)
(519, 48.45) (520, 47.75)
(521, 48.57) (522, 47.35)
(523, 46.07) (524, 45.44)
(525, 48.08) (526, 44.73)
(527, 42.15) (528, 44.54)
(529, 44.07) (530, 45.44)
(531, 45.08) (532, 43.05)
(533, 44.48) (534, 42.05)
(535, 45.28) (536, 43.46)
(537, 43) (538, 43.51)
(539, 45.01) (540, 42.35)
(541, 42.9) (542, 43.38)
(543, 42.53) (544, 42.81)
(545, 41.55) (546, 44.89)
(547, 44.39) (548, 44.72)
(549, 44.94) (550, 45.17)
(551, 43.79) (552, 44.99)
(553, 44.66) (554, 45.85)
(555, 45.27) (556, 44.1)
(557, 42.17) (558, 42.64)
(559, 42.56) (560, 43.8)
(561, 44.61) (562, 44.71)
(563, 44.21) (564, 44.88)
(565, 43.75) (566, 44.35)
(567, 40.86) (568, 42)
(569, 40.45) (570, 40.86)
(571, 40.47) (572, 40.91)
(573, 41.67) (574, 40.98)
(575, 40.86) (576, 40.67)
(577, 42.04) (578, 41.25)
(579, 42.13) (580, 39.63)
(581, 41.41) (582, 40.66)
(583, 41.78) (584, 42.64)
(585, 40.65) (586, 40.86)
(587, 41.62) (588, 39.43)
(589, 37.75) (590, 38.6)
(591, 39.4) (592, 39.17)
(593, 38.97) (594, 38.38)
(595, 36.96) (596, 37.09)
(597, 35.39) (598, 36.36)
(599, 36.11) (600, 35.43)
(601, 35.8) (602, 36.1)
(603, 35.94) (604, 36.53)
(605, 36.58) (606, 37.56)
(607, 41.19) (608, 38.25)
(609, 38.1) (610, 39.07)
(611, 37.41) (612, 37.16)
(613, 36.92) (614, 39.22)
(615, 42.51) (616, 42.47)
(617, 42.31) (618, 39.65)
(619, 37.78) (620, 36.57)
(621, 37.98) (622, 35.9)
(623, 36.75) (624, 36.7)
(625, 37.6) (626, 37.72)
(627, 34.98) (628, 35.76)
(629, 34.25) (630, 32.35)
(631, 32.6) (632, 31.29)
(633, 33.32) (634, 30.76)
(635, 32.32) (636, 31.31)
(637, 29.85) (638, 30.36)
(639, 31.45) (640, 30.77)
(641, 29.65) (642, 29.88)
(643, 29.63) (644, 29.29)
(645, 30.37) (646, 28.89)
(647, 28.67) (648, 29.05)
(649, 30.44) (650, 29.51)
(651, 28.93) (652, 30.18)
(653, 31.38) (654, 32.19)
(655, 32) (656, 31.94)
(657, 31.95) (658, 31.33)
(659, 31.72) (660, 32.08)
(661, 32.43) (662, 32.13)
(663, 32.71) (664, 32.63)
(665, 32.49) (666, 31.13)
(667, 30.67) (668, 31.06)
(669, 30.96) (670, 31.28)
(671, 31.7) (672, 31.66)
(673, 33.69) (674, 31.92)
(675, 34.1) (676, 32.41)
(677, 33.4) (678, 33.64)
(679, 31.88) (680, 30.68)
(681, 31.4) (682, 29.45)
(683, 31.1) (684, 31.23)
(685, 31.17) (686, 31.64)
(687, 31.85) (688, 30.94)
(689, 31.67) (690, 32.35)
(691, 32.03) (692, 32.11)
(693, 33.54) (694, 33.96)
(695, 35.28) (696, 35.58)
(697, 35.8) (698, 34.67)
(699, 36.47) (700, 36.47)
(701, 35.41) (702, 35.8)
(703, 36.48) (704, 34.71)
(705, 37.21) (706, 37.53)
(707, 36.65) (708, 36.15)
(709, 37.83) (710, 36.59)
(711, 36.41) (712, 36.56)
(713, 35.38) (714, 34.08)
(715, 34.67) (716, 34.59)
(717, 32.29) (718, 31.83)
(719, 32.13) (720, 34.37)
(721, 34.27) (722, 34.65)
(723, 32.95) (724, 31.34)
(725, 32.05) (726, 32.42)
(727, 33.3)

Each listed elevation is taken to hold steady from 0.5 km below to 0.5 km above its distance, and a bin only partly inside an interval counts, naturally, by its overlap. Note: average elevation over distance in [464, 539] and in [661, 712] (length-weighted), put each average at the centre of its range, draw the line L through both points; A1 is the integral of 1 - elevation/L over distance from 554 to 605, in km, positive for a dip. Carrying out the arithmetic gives 8.6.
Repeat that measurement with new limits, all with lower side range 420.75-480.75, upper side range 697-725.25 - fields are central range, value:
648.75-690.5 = 8.0 km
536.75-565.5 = 4.1 km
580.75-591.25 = 1.6 km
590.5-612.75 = 4.2 km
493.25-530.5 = -0.9 km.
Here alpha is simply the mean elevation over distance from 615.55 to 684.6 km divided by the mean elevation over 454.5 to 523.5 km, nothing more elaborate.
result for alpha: 0.51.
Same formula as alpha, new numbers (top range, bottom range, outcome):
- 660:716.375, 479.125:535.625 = 0.56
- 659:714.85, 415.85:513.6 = 0.53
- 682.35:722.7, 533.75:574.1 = 0.79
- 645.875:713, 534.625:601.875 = 0.79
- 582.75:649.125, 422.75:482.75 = 0.58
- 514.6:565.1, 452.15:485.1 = 0.67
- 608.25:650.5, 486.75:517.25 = 0.53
